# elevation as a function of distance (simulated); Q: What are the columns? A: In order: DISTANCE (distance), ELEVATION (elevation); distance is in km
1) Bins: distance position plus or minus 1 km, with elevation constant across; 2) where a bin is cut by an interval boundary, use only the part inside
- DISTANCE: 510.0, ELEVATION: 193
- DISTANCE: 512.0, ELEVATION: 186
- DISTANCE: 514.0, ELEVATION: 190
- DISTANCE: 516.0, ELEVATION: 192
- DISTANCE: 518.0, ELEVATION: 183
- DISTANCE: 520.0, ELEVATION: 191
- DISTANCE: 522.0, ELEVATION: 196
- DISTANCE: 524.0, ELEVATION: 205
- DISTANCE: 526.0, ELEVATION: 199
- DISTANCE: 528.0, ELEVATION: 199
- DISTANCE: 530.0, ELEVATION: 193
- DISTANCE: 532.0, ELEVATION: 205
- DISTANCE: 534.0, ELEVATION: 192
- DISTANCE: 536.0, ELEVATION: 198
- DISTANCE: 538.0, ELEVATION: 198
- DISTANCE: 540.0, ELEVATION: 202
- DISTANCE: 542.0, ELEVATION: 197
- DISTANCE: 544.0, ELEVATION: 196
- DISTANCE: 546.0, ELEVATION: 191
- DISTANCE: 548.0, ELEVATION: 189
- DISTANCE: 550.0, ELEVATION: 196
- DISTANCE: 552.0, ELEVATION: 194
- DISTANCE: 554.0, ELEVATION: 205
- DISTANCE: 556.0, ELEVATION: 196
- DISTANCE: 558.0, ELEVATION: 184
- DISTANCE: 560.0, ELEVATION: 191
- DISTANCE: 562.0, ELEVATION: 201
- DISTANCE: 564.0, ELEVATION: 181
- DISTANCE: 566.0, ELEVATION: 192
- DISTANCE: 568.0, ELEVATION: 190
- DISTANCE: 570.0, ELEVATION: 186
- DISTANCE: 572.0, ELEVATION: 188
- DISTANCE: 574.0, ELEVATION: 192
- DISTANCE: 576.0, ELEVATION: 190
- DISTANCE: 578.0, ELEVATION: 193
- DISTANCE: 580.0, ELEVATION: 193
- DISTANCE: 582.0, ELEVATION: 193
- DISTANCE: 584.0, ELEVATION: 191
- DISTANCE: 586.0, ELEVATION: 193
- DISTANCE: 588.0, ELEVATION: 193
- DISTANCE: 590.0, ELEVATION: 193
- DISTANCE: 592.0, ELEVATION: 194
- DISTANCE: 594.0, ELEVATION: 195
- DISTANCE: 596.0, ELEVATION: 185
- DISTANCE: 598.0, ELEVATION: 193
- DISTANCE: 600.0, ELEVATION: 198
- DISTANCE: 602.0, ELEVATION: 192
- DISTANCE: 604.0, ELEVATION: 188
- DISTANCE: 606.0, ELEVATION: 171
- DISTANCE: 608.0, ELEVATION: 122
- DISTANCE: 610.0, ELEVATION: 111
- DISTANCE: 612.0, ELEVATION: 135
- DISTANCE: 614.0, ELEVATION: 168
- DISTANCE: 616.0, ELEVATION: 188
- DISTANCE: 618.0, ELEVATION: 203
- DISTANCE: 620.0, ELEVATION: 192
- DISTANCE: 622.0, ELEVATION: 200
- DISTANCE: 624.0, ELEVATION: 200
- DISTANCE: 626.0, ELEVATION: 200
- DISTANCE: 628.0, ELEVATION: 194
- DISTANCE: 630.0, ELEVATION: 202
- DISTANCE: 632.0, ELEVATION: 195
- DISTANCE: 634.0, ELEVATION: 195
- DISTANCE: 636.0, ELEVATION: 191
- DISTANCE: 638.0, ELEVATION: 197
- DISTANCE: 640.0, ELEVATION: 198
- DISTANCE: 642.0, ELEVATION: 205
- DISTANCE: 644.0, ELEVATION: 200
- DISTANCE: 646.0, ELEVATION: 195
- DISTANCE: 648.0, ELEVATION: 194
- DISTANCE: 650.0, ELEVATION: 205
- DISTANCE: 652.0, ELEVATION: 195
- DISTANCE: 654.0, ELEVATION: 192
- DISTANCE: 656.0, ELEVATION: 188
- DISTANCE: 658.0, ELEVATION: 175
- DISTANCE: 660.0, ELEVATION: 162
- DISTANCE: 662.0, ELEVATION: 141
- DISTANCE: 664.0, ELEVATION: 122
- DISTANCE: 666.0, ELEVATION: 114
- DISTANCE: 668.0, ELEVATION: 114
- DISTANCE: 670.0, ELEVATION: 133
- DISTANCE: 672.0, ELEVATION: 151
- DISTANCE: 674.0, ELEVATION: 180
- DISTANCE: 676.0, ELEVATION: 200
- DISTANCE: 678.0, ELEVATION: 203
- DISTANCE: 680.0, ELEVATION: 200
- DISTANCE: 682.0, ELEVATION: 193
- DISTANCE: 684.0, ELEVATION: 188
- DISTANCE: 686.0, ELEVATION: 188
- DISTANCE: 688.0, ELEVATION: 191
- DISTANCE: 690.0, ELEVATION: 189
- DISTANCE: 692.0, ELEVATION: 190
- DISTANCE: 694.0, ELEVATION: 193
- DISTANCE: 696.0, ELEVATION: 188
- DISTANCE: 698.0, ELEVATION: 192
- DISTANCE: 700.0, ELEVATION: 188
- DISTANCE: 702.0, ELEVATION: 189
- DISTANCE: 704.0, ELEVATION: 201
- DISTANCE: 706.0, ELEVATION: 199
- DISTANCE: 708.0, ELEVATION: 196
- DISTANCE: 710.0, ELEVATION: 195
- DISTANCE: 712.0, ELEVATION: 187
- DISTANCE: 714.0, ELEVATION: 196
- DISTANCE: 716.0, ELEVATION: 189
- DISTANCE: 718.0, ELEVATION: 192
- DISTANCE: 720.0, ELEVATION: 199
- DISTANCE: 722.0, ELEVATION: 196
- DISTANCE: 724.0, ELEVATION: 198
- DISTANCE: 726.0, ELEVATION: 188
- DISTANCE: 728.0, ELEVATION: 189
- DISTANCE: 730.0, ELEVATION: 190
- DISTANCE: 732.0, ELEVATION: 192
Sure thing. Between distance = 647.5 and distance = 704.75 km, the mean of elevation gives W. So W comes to 178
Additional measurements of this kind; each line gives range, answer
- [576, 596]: 193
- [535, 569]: 194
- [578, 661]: 187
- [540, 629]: 187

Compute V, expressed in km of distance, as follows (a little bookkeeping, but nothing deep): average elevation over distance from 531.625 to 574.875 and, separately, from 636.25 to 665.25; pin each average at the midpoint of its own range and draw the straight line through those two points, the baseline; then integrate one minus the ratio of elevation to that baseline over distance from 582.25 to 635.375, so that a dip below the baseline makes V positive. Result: 0.90 km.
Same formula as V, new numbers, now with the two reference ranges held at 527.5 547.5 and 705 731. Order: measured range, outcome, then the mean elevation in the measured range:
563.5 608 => 1.6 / 189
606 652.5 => 2.2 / 186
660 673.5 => 4.2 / 133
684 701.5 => 0.4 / 190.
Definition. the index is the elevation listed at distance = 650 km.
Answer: 205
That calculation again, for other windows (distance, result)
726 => 188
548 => 189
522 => 196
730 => 190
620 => 192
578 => 193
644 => 200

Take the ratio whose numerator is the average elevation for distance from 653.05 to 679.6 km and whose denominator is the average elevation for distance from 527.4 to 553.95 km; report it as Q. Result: 0.8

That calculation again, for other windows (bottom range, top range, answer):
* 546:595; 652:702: 0.91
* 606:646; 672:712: 1.04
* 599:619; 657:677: 0.89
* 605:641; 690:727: 1.06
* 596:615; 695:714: 1.17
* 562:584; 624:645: 1.04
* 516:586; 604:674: 0.90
